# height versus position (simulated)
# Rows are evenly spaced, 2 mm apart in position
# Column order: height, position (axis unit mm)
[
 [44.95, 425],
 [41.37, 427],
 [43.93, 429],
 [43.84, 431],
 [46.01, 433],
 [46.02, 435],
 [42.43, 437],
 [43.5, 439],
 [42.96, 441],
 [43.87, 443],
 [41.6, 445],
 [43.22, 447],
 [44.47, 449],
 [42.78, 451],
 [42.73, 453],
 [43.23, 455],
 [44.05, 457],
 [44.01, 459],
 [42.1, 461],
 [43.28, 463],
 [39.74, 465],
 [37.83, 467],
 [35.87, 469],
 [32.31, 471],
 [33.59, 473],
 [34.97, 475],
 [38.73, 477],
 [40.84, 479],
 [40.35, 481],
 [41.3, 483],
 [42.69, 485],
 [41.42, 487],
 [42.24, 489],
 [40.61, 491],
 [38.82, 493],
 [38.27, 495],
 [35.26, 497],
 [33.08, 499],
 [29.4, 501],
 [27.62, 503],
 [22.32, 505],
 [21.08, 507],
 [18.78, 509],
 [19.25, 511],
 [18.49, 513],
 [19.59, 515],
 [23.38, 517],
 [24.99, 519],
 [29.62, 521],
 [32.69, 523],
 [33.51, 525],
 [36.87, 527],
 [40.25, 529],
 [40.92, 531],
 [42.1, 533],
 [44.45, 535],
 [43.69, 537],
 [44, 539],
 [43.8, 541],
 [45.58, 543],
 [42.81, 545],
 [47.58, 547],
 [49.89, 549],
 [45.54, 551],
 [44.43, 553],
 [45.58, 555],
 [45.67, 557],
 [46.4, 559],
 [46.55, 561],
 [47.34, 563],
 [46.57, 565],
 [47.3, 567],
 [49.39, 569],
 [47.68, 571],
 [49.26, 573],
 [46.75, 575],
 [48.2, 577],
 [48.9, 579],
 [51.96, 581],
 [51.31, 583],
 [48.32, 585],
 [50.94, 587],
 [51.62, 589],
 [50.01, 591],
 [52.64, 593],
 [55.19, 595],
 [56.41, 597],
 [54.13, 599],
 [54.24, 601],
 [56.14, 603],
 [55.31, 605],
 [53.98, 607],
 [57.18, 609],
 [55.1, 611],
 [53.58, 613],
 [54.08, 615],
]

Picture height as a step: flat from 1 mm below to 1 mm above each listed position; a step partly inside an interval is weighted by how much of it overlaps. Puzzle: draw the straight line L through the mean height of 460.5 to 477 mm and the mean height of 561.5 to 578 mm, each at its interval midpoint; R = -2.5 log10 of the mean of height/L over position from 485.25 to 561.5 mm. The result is 0.18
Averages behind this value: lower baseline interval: 37.4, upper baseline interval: 47.8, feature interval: 36.5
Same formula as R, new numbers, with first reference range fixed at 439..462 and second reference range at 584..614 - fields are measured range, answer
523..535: 0.25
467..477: 0.27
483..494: 0.12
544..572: 0.09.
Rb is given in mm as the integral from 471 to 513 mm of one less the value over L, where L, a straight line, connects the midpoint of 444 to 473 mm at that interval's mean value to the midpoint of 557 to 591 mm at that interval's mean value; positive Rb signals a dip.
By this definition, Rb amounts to 9.2 mm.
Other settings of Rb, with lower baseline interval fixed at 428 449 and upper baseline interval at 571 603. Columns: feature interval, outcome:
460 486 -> 3.88 mm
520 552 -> 4.82 mm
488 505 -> 4.30 mm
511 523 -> 6.06 mm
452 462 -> 0.33 mm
